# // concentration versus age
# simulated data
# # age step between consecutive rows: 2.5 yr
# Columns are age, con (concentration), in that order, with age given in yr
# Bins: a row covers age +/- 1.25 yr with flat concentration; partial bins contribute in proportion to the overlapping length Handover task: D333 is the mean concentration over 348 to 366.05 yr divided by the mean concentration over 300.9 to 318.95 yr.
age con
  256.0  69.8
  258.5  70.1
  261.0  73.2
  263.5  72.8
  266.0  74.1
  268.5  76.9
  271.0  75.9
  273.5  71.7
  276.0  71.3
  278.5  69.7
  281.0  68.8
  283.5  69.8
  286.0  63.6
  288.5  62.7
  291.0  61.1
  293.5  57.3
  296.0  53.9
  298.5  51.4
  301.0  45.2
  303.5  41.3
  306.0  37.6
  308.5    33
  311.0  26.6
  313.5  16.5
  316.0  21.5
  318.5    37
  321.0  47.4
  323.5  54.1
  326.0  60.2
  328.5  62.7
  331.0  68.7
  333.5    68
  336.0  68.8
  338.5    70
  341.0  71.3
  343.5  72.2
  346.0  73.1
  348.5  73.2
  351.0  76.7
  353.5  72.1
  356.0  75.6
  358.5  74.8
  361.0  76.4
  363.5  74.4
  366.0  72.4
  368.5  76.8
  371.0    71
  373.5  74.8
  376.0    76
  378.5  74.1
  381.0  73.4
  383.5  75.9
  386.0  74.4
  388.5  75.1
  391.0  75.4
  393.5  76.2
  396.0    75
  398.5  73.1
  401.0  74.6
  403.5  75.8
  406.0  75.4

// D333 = 2.4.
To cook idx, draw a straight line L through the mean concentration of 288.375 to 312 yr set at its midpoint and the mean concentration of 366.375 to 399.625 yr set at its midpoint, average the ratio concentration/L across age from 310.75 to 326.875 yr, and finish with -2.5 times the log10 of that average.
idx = 0.38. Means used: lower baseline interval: 46.5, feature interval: 37.8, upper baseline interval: 74.7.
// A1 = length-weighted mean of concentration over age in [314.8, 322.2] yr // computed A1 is 35.3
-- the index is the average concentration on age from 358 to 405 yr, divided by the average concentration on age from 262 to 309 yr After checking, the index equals 1.22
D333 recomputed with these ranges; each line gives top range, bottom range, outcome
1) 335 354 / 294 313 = 1.76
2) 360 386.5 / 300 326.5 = 1.98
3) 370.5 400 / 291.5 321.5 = 1.89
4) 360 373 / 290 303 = 1.40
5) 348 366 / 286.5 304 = 1.38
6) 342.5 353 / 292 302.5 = 1.42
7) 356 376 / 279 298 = 1.20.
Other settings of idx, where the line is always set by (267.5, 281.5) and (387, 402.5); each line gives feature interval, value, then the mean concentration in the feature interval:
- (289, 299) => 0.271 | 56.8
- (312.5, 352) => 0.242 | 59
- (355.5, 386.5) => -0.002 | 74.6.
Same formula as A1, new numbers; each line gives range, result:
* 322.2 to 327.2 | 57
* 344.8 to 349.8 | 73.2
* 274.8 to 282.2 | 69.9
